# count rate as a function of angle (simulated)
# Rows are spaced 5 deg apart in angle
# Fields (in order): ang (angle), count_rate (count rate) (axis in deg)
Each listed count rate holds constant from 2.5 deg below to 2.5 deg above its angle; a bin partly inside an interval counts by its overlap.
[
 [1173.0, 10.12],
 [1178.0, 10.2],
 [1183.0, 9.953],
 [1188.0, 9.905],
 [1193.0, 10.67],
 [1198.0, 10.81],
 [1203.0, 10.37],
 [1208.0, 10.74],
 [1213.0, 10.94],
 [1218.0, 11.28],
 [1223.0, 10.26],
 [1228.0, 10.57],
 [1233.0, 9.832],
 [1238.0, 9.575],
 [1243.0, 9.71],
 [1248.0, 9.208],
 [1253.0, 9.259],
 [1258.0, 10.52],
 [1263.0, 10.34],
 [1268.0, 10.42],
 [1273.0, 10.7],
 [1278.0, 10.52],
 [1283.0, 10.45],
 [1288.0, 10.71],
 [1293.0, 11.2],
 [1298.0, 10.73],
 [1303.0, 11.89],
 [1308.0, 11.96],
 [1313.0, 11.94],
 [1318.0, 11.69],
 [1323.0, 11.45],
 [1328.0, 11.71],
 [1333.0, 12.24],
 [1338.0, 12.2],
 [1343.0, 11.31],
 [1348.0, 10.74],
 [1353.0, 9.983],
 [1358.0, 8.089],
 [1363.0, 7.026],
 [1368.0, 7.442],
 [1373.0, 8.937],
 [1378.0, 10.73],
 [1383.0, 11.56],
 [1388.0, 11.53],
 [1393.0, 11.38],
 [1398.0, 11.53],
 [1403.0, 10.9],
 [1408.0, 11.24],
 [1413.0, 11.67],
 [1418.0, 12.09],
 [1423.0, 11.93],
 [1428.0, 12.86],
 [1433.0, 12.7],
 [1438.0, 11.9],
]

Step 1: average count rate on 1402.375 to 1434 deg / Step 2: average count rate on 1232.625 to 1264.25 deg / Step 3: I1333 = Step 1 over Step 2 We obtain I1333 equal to 1.22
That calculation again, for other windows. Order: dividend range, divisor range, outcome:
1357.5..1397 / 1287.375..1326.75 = 0.85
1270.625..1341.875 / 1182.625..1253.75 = 1.11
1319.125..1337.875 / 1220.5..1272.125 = 1.19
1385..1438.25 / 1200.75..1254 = 1.16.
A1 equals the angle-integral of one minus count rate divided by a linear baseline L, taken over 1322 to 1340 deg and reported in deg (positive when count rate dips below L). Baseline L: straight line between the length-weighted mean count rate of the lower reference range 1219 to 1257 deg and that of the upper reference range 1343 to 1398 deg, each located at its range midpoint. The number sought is -3.7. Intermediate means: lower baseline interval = 9.86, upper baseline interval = 9.89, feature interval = 11.9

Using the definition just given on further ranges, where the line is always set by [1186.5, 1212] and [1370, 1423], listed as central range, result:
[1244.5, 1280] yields 2.06 deg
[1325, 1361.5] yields 0.64 deg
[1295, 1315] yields -1.35 deg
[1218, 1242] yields 1.08 deg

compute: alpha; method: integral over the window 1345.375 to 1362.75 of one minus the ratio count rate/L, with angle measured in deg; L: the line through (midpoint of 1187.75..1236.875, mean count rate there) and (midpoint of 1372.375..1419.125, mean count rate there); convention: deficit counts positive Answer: 2.80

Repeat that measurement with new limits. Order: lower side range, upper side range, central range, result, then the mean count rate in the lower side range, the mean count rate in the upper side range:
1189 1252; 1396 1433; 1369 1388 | 2.0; 10.3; 11.8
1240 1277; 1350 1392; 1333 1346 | -2.9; 10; 9.5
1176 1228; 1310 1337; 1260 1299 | 2.5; 10.5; 11.8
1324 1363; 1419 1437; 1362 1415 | 5.4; 10.7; 12.4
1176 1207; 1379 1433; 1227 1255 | 2.6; 10.3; 11.7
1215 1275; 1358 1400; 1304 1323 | -3.4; 10.1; 9.88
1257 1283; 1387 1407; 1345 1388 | 6.4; 10.5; 11.3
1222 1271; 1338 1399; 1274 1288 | -0.8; 9.97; 10.1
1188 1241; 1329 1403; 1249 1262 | 0.7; 10.5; 10.4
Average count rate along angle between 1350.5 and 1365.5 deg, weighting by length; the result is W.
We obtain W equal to 8.37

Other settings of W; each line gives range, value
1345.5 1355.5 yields 10.4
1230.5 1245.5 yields 9.71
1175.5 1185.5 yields 10.1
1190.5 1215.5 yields 10.7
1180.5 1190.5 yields 9.93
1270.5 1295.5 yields 10.7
